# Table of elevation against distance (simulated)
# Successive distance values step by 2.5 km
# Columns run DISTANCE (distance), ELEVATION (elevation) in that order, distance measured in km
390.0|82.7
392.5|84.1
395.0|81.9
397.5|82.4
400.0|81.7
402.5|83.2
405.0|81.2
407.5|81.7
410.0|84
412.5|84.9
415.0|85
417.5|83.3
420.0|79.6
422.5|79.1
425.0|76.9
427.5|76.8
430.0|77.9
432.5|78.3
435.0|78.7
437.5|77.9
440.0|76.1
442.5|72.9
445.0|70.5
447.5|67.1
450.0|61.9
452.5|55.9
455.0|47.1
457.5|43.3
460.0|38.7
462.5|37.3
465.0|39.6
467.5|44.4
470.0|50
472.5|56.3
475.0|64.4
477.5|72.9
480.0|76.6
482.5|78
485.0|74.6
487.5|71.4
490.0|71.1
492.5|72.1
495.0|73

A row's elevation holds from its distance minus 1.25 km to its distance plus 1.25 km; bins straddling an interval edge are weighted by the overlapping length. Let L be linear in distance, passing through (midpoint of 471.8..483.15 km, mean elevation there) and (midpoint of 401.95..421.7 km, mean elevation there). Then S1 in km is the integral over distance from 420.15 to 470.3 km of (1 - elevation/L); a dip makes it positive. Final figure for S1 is 8.90 km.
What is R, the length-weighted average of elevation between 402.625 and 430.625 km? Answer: 81.1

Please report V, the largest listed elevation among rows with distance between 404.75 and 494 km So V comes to 85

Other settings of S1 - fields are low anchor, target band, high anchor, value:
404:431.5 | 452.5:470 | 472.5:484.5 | 7.3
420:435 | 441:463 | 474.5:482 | 5.8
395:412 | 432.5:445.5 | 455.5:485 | -1.5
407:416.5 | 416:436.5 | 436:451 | -0.2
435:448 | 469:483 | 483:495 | 1.3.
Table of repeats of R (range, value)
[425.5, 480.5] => 62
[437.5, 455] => 66.7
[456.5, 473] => 43.7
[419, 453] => 73.9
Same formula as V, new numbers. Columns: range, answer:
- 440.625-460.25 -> 72.9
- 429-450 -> 78.7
